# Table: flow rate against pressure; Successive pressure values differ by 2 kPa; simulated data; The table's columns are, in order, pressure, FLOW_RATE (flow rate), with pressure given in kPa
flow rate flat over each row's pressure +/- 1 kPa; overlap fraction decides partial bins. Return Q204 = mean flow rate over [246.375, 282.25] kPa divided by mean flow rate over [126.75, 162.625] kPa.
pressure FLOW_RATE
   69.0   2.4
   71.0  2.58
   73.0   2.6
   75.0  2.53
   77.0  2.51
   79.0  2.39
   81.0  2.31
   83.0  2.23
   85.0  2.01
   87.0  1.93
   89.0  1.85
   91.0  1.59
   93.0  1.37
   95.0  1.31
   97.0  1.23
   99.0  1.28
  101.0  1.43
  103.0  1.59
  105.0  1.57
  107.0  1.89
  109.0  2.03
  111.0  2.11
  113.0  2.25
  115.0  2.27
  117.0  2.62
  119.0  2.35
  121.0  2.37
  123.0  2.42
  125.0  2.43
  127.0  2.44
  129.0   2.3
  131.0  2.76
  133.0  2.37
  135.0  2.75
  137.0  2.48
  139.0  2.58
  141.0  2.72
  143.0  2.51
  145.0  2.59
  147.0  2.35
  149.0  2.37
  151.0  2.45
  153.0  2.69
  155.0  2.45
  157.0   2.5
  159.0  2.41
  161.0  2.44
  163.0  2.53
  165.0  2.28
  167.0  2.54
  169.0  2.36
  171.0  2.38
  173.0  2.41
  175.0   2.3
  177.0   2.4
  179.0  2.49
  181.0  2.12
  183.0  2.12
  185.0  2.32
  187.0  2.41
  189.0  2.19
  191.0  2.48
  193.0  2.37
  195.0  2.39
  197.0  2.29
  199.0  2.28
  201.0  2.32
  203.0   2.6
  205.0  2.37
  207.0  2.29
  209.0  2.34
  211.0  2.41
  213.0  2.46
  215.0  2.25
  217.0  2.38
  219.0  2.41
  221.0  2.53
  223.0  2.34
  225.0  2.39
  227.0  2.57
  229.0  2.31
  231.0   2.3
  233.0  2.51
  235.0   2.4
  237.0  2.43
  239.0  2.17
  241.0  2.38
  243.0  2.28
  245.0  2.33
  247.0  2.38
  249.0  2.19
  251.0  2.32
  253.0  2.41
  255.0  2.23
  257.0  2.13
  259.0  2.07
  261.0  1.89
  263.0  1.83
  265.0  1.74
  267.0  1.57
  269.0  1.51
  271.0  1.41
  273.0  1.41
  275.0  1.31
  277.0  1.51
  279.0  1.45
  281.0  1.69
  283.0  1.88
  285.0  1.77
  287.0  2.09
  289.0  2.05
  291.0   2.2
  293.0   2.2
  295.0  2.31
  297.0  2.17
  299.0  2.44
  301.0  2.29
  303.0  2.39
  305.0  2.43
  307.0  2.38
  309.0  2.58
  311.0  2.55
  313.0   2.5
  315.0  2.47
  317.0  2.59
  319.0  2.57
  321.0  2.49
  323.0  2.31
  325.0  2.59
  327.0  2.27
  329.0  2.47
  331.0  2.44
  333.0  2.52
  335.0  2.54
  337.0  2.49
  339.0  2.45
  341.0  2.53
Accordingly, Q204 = 0.73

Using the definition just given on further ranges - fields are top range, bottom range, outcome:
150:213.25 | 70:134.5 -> 1.14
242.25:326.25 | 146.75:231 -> 0.89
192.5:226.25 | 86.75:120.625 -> 1.31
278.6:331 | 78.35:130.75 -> 1.15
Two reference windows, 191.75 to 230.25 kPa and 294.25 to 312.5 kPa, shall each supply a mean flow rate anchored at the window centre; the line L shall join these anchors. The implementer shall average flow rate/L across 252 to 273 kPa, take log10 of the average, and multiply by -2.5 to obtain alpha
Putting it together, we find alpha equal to 0.275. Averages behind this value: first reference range 2.38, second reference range 2.4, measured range 1.86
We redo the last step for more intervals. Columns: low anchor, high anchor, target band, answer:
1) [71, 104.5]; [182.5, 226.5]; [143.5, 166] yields -0.14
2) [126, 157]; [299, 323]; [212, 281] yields 0.18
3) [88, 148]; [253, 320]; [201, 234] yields -0.15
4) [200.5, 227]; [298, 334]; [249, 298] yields 0.28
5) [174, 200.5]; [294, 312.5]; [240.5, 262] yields 0.06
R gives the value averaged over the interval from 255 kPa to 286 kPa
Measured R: 1.7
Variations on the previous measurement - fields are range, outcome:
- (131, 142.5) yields 2.59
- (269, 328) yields 2.14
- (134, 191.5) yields 2.43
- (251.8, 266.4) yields 2.03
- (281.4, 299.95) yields 2.11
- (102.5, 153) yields 2.36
